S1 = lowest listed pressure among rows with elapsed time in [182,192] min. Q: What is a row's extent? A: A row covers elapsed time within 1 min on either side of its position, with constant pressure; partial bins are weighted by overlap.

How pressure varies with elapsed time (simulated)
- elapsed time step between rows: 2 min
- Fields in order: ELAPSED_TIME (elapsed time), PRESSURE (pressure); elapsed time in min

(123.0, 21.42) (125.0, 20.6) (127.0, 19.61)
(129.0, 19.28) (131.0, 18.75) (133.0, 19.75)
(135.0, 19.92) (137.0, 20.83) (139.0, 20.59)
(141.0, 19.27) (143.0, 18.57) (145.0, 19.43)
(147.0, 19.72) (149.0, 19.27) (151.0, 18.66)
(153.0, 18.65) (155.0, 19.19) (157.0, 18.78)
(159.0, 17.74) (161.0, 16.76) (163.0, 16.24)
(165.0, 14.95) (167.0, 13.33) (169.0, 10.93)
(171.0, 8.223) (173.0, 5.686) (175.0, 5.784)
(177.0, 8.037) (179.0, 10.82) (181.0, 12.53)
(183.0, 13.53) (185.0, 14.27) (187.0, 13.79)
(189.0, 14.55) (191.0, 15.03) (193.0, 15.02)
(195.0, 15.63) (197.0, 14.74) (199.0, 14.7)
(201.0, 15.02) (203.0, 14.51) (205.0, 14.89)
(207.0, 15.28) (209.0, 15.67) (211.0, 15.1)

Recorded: 13.53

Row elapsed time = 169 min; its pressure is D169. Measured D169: 10.93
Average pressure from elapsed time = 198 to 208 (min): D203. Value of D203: 14.9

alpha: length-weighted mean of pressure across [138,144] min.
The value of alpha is 19.5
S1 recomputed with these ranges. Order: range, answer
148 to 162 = 16.76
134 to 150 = 18.57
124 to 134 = 18.75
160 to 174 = 5.686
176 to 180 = 8.037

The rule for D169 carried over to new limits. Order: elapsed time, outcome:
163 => 16.24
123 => 21.42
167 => 13.33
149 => 19.27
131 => 18.75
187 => 13.79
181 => 12.53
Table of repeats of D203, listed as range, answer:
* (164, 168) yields 14.1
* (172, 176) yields 5.73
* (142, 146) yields 19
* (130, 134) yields 19.2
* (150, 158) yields 18.8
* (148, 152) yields 19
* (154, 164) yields 17.7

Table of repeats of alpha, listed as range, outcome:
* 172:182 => 8.57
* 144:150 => 19.5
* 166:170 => 12.1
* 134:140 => 20.4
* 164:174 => 10.6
